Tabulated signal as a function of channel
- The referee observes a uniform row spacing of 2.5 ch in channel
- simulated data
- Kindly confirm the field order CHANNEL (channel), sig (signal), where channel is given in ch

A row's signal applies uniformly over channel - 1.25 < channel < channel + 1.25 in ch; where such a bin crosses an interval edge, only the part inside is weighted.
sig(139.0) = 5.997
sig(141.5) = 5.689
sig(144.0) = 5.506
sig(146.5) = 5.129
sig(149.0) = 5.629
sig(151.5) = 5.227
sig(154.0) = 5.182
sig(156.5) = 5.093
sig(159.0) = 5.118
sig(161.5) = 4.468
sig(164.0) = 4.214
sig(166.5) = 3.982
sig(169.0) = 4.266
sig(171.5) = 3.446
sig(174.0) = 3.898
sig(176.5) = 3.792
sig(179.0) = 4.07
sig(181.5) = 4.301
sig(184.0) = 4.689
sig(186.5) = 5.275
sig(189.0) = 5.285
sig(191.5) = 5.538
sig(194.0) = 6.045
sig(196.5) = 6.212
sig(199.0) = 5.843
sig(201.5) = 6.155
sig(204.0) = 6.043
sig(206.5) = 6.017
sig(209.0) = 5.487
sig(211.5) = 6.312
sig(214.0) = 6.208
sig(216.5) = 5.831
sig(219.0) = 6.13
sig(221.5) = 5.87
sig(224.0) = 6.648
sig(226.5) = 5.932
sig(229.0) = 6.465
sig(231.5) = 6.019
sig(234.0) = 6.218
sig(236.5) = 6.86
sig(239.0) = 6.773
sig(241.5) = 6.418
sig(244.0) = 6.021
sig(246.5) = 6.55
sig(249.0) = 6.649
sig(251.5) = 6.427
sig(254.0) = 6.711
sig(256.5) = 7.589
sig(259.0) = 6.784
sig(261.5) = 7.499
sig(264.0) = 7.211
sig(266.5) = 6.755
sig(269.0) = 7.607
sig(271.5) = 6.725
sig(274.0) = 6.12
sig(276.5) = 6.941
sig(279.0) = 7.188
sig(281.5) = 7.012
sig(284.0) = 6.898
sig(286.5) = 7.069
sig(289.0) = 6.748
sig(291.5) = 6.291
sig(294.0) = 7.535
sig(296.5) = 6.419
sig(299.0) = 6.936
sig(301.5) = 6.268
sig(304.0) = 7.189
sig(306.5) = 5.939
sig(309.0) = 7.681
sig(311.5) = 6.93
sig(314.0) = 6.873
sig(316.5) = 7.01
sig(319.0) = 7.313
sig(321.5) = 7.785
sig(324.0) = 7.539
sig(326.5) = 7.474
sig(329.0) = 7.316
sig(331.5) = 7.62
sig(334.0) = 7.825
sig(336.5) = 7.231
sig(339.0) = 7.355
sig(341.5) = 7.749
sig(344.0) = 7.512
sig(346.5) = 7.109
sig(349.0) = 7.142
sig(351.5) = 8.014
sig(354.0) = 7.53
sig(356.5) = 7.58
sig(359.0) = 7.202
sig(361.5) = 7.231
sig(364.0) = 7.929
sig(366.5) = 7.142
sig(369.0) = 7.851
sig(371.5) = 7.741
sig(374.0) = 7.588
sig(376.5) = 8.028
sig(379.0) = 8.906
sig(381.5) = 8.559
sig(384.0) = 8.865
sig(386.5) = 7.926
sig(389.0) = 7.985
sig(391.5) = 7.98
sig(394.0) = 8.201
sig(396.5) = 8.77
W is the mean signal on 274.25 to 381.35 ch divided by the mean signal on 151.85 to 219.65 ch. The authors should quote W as 1.4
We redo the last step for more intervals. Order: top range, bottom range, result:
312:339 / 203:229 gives 1.22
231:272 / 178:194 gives 1.36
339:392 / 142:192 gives 1.65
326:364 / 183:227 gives 1.27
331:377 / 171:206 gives 1.48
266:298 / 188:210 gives 1.17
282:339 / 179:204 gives 1.30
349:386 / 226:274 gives 1.17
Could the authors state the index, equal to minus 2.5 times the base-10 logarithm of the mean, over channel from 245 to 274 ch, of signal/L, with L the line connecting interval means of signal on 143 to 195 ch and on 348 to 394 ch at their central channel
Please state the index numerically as -0.127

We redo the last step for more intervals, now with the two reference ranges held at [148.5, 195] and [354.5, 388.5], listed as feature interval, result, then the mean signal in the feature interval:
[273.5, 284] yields -0.077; 6.87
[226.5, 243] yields -0.128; 6.41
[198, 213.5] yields -0.147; 5.99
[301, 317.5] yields 0.004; 6.86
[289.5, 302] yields -0.008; 6.72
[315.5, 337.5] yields -0.045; 7.46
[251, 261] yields -0.154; 6.96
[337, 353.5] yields -0.001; 7.47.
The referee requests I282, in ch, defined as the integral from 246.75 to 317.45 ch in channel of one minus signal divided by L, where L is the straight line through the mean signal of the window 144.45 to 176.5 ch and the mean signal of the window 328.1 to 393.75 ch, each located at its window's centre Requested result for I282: -4.2 ch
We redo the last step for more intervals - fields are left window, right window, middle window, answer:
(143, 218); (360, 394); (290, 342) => -0.3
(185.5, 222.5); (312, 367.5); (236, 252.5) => -0.4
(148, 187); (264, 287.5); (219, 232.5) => -0.8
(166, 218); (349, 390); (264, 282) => -1.4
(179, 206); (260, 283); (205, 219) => -0.3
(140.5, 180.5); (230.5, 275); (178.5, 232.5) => -0.9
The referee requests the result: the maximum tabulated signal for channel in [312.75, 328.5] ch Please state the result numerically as 7.785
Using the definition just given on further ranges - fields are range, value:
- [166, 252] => 6.86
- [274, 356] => 8.014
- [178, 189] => 5.285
